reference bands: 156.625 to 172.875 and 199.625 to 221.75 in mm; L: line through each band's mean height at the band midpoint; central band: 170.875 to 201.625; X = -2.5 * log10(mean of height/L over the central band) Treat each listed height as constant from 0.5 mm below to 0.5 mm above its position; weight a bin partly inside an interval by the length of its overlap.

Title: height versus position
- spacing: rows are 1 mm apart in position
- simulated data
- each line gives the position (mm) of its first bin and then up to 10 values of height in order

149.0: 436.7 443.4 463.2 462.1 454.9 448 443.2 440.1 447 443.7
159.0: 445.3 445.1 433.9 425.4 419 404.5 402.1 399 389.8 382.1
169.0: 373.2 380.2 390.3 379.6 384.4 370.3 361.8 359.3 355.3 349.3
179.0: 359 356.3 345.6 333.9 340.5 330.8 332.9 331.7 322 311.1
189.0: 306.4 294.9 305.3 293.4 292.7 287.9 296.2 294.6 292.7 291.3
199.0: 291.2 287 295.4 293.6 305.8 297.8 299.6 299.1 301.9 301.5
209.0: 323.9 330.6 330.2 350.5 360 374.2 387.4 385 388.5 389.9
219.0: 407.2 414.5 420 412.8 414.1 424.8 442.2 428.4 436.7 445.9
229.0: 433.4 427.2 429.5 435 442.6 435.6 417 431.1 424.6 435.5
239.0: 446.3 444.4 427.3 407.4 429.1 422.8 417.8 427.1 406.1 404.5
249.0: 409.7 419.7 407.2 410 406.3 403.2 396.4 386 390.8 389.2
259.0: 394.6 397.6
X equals 0.16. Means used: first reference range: 409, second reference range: 344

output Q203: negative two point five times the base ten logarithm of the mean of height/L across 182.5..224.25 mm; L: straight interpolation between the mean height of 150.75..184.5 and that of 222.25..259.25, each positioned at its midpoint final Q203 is 0.223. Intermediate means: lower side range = 397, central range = 333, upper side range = 420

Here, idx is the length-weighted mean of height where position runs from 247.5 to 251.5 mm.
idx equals 410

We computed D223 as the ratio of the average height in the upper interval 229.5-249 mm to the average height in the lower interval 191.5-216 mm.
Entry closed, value 1.36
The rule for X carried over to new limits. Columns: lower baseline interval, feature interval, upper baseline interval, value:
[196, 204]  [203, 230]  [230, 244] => -0.06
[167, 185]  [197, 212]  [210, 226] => 0.25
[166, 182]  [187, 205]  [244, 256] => 0.27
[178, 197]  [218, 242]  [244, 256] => -0.13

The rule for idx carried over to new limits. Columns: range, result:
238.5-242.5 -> 431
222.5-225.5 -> 427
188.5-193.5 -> 299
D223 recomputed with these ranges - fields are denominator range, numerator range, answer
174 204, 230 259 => 1.31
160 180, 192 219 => 0.83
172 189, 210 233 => 1.17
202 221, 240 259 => 1.18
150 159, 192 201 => 0.65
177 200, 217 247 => 1.34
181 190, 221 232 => 1.32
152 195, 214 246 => 1.13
